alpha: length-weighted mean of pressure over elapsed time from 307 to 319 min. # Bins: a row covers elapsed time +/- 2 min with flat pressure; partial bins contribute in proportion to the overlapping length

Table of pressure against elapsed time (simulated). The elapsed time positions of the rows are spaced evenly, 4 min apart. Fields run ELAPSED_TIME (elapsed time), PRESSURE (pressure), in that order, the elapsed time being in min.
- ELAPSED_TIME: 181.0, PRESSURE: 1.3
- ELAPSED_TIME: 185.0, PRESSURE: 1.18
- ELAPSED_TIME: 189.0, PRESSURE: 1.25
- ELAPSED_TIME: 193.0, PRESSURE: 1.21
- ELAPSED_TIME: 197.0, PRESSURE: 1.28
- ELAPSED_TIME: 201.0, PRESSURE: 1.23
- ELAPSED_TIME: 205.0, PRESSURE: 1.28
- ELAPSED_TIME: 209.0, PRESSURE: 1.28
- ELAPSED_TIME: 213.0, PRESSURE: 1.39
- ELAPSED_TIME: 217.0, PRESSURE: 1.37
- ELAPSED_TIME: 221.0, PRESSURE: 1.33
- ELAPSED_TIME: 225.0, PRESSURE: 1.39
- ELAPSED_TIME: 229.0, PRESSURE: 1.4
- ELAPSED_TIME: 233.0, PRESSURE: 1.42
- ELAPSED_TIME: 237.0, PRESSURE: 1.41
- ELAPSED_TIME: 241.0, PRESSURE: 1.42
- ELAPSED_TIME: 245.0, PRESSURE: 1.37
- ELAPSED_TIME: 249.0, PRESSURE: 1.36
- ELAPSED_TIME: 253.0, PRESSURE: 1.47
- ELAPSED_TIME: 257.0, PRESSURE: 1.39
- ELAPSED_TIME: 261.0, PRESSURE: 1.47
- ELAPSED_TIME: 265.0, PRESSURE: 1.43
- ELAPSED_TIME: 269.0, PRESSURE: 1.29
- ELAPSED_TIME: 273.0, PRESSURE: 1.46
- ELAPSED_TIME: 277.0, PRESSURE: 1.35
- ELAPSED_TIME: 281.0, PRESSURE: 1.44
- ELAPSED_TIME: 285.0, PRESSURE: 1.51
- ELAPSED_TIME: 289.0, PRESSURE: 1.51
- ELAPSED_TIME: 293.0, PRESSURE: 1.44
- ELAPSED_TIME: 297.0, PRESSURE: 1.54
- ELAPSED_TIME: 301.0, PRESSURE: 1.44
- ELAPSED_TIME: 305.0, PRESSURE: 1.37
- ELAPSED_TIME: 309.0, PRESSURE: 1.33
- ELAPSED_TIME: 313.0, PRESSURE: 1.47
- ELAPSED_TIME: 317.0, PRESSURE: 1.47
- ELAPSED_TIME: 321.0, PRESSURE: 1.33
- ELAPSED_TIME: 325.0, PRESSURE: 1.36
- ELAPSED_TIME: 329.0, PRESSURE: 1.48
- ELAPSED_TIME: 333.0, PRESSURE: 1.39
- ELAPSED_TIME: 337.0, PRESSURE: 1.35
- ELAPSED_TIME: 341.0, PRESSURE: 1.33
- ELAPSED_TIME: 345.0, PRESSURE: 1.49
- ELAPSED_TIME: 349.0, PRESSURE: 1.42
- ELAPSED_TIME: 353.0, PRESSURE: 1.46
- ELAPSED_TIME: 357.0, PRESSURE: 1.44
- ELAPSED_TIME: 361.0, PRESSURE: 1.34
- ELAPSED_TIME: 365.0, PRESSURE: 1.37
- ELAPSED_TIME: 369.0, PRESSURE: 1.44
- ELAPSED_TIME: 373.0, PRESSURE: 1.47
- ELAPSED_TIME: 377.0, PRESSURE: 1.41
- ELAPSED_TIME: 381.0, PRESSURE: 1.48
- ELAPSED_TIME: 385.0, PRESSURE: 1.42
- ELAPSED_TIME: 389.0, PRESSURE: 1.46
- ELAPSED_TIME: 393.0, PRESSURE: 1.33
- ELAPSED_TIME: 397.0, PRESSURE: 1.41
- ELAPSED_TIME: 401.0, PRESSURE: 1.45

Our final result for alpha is 1.42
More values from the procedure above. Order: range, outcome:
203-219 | 1.33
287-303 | 1.48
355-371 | 1.4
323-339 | 1.4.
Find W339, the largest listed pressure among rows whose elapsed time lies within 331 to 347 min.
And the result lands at 1.49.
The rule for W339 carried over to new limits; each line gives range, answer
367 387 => 1.48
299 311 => 1.44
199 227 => 1.39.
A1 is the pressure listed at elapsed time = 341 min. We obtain 1.33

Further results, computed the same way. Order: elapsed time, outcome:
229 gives 1.4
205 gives 1.28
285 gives 1.51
